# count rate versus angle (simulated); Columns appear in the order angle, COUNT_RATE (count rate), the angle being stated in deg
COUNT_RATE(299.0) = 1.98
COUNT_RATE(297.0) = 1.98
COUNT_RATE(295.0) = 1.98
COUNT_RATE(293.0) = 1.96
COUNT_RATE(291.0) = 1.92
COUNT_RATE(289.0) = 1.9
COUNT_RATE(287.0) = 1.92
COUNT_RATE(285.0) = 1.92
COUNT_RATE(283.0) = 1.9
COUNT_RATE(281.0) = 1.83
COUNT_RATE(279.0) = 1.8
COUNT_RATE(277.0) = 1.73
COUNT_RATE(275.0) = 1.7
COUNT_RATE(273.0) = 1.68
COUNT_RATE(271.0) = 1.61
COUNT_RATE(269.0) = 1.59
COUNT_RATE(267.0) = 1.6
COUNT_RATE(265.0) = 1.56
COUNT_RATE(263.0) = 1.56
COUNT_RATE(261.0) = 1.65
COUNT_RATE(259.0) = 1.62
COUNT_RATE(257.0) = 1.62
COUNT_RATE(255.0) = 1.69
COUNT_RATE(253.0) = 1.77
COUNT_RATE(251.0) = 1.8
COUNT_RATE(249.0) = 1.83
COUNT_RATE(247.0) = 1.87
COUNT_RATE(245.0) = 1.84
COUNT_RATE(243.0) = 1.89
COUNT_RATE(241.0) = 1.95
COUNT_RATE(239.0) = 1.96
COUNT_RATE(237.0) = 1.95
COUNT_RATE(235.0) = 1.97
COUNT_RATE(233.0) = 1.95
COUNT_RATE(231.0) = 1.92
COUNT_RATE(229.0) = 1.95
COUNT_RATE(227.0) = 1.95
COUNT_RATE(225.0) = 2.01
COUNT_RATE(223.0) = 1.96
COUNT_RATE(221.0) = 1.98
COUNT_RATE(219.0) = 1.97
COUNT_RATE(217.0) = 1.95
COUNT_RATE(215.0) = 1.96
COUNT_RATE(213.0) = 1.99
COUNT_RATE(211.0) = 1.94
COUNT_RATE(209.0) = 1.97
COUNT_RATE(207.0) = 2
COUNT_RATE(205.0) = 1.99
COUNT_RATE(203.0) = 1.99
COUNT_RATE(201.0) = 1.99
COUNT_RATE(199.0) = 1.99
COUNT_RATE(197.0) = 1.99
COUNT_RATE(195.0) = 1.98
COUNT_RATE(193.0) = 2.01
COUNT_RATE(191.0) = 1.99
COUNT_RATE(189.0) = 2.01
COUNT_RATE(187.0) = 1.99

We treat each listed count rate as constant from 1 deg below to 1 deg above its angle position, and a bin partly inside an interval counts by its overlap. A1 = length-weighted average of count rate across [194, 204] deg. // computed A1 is 1.99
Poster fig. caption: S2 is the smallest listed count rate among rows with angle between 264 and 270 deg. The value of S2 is 1.56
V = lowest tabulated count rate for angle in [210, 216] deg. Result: 1.94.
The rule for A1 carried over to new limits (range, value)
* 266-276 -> 1.64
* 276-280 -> 1.77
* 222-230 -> 1.97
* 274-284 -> 1.79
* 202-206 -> 1.99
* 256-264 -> 1.61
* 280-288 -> 1.89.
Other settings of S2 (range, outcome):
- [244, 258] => 1.62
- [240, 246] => 1.84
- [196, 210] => 1.97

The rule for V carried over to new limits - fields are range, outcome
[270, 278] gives 1.61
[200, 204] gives 1.99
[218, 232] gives 1.92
